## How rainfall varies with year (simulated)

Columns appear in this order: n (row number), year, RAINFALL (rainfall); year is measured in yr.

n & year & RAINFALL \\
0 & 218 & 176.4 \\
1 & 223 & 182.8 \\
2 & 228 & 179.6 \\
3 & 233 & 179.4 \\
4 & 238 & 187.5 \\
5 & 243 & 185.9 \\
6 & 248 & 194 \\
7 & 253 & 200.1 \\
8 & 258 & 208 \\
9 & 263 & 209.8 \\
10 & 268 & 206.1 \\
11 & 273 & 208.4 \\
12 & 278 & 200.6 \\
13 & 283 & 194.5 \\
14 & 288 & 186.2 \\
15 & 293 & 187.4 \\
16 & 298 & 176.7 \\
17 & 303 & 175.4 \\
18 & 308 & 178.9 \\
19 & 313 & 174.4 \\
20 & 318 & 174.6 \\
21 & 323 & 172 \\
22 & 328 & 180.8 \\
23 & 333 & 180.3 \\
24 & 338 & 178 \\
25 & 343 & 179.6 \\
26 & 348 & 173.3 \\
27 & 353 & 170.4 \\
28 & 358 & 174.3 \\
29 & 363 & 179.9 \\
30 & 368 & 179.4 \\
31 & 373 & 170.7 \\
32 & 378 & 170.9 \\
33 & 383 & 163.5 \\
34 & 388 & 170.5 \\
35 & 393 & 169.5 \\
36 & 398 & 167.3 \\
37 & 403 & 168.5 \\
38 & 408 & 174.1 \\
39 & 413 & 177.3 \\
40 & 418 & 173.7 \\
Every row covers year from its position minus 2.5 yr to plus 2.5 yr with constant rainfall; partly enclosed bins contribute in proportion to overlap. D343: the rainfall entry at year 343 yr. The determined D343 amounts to 179.6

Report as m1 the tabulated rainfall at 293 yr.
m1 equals 187.4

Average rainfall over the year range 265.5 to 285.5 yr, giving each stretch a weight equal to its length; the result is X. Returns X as 202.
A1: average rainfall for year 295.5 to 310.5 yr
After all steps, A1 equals 177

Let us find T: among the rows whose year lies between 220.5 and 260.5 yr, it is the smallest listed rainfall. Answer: 179.4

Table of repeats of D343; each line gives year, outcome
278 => 200.6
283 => 194.5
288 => 186.2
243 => 185.9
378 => 170.9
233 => 179.4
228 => 179.6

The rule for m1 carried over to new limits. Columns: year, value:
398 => 167.3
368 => 179.4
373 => 170.7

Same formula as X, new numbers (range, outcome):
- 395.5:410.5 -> 170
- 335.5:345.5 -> 179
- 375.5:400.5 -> 168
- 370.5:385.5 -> 168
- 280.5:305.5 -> 184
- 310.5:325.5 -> 174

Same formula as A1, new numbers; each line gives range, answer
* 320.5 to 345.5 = 178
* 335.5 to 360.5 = 175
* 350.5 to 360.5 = 172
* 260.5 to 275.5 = 208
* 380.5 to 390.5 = 167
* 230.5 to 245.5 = 184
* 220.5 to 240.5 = 182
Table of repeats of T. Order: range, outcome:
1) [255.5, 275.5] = 206.1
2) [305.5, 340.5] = 172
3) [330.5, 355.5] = 170.4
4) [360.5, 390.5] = 163.5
